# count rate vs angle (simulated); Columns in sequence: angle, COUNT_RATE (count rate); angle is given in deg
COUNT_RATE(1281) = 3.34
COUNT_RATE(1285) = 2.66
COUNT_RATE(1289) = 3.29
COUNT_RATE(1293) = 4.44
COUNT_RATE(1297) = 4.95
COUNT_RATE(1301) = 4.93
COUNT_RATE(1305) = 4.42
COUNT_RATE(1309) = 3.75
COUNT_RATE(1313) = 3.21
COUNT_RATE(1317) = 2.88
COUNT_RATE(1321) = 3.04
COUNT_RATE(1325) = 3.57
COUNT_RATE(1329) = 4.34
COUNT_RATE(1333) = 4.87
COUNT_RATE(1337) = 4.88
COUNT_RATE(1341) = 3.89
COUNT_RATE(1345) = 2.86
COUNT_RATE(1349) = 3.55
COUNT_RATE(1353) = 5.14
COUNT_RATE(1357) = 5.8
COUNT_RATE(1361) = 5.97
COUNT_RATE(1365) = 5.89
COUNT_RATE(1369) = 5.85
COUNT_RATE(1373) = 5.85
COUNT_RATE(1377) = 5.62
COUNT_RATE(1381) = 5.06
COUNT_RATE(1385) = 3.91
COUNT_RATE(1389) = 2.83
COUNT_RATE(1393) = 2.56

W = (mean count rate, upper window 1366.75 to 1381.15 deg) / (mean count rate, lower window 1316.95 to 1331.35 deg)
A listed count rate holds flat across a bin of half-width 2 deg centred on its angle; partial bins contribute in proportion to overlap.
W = 1.59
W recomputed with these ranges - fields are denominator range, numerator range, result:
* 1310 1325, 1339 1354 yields 1.19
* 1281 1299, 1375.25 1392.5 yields 1.11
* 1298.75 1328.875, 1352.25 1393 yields 1.36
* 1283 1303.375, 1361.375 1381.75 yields 1.41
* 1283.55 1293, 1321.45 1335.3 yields 1.25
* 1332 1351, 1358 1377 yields 1.48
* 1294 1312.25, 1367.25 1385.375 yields 1.22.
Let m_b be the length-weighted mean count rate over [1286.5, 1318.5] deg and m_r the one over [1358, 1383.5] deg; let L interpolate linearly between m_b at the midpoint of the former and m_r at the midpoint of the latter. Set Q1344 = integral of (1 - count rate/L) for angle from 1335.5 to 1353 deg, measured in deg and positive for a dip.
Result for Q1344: 3.8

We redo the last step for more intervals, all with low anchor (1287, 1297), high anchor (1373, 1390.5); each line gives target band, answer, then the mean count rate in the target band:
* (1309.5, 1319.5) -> 2.5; 3.15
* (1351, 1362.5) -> -3.1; 5.62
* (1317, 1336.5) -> 1.6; 3.92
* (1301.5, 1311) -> -0.1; 4.22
